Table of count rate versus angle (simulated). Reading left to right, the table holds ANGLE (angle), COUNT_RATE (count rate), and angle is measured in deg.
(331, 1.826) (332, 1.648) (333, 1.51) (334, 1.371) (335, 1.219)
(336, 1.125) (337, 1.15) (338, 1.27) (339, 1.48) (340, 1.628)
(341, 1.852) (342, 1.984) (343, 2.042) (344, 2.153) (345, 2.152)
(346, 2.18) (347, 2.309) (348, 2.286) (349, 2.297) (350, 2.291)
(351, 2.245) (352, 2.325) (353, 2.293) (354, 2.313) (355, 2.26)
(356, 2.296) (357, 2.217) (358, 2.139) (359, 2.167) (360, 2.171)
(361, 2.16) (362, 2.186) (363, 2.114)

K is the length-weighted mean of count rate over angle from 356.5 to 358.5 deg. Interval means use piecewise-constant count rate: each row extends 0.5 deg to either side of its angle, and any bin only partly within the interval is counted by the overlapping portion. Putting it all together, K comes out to 2.18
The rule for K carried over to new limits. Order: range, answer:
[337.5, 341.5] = 1.56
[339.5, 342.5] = 1.82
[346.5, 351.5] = 2.29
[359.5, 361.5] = 2.17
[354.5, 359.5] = 2.22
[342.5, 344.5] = 2.1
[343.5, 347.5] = 2.2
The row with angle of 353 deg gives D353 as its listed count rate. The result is 2.293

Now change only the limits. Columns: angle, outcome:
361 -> 2.16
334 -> 1.371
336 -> 1.125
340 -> 1.628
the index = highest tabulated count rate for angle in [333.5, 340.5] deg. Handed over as 1.628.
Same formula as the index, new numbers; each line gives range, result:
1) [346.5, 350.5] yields 2.309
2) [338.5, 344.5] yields 2.153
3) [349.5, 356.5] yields 2.325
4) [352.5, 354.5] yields 2.313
